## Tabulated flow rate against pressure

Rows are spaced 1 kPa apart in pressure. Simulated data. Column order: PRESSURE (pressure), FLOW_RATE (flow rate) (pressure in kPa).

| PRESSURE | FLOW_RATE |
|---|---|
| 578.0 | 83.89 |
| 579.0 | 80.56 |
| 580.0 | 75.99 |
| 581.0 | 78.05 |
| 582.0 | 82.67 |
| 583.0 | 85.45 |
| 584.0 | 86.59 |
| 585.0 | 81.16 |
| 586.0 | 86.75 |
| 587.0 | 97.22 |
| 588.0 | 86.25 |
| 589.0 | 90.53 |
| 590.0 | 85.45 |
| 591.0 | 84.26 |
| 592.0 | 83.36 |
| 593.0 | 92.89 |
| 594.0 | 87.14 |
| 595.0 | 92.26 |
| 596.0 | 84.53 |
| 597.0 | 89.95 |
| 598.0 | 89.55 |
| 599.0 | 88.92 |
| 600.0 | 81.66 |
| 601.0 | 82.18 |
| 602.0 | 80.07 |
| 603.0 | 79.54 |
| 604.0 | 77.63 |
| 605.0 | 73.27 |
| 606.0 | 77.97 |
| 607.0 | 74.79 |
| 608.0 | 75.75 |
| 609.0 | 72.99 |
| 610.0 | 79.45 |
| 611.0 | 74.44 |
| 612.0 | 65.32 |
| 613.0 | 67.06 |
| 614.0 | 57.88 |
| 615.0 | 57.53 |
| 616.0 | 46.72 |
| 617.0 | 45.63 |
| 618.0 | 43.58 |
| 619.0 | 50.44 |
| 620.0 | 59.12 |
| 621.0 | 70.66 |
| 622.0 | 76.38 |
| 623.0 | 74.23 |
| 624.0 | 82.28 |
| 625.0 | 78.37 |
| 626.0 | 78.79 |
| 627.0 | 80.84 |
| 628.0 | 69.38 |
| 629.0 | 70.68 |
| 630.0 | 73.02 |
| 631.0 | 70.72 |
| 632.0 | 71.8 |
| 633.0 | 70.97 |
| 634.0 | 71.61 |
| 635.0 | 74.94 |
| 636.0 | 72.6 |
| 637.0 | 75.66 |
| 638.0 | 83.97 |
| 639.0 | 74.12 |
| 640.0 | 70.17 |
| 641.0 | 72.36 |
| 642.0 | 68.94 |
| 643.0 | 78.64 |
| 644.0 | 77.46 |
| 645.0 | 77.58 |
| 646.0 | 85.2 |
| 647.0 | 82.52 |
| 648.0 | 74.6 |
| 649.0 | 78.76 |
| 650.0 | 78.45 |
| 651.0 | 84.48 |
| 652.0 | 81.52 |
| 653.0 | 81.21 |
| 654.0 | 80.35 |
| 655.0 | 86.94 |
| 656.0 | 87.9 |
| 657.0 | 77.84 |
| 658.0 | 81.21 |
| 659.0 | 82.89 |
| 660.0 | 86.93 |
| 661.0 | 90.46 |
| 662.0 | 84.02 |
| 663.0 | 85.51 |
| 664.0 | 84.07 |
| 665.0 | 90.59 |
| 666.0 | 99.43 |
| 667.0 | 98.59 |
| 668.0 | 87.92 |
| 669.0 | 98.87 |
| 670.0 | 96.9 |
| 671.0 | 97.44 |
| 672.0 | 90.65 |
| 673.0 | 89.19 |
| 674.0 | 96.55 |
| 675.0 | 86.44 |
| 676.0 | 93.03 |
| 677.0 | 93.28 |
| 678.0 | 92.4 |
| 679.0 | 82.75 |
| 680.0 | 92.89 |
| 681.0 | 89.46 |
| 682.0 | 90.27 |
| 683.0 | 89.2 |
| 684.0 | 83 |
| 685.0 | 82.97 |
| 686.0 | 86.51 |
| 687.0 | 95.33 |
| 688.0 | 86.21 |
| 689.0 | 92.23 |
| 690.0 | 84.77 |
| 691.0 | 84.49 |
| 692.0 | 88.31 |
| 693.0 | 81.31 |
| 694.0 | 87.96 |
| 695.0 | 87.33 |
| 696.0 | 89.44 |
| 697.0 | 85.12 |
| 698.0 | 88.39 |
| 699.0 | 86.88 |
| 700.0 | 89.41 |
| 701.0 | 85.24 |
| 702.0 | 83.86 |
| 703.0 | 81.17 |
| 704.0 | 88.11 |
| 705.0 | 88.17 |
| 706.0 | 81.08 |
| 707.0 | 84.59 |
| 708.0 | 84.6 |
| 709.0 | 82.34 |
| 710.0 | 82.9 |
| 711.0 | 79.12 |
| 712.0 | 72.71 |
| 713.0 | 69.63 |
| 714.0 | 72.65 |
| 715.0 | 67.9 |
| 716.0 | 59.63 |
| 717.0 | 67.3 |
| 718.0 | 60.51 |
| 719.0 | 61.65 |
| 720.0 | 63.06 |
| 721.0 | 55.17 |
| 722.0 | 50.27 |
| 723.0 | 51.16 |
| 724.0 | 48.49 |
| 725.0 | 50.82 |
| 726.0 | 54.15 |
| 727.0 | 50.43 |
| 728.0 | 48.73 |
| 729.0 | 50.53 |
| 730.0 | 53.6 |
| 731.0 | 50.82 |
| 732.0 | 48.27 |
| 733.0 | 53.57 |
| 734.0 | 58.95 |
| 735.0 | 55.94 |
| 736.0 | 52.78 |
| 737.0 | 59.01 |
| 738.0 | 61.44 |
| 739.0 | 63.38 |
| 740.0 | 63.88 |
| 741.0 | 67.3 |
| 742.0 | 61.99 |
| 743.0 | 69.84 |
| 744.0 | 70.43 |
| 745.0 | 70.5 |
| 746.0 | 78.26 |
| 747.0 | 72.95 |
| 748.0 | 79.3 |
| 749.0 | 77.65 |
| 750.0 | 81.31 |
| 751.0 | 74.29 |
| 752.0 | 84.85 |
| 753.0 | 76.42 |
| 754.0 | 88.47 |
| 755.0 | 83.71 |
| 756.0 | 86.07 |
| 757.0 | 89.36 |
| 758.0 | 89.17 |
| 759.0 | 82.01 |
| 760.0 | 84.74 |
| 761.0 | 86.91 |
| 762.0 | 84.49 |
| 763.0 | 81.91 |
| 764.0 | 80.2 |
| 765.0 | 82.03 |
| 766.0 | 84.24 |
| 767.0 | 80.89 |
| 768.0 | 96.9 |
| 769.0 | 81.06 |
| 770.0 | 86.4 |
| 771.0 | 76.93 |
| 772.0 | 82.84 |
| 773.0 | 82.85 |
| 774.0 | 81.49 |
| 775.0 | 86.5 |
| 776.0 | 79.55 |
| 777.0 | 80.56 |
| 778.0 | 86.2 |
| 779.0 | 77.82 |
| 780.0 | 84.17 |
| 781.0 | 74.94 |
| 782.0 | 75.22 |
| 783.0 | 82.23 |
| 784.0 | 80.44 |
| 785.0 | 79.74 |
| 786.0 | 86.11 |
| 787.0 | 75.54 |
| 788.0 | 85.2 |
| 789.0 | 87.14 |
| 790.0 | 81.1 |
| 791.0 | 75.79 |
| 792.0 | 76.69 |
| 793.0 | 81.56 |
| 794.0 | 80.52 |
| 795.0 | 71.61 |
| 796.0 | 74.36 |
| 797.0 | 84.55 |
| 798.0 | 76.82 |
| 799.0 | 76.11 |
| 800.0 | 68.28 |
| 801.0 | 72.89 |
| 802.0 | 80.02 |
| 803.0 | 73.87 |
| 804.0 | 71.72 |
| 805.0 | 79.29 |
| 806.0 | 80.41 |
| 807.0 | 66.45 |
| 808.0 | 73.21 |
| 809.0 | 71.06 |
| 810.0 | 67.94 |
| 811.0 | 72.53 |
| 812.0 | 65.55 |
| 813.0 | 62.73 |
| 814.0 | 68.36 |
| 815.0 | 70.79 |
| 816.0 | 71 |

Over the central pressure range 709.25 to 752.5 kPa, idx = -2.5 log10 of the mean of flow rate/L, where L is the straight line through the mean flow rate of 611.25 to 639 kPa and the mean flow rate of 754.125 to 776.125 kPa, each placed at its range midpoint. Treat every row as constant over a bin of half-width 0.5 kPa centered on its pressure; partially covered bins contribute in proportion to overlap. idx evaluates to 0.255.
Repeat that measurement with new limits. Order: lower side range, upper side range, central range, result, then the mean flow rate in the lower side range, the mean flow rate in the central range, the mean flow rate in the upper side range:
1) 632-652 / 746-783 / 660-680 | -0.17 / 76.5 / 91.4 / 82.3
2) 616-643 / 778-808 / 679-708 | -0.18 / 70.1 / 86.8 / 78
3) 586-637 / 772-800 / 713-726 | 0.30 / 75.4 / 59.3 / 80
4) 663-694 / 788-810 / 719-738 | 0.49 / 90.1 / 53.5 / 76.4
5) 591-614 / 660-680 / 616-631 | 0.23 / 80.1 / 67.5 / 91.4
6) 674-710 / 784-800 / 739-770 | 0.03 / 87.2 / 79.5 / 79.2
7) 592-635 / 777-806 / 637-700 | -0.14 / 73.7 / 85.8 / 78.6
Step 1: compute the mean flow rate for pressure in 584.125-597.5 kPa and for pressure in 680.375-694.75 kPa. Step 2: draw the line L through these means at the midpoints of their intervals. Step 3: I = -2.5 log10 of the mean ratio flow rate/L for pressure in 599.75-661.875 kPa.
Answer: 0.18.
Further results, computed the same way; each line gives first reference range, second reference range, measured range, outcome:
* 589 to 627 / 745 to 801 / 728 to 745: 0.328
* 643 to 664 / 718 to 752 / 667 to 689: -0.193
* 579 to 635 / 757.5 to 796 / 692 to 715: -0.049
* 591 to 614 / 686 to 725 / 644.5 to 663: -0.050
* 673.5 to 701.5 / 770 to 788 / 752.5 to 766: -0.022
